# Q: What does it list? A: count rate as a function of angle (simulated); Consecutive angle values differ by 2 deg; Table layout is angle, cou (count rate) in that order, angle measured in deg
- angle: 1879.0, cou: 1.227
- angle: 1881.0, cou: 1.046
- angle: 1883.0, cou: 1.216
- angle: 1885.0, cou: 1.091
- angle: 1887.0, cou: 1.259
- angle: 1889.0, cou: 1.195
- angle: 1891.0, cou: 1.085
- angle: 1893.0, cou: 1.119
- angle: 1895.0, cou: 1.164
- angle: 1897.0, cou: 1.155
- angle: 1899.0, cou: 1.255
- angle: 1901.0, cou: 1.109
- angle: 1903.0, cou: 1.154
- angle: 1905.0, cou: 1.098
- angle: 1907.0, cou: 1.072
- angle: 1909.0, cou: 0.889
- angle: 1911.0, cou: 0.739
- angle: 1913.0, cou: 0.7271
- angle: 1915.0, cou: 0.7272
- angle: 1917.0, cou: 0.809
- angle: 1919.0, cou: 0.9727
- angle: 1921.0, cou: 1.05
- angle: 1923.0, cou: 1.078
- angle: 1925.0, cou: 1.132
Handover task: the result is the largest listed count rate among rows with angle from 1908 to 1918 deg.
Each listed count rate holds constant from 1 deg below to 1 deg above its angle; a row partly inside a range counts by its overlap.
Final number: 0.889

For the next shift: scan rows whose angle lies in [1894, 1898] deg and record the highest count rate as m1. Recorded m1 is 1.164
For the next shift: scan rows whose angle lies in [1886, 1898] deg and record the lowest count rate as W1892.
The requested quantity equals 1.085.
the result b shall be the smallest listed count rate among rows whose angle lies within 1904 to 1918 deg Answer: 0.7271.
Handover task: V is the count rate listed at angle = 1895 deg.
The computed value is 1.164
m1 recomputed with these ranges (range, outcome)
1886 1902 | 1.259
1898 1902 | 1.255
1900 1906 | 1.154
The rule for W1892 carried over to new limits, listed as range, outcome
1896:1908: 1.072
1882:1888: 1.091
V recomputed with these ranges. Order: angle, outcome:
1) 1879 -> 1.227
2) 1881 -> 1.046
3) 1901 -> 1.109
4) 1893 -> 1.119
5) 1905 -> 1.098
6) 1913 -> 0.7271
